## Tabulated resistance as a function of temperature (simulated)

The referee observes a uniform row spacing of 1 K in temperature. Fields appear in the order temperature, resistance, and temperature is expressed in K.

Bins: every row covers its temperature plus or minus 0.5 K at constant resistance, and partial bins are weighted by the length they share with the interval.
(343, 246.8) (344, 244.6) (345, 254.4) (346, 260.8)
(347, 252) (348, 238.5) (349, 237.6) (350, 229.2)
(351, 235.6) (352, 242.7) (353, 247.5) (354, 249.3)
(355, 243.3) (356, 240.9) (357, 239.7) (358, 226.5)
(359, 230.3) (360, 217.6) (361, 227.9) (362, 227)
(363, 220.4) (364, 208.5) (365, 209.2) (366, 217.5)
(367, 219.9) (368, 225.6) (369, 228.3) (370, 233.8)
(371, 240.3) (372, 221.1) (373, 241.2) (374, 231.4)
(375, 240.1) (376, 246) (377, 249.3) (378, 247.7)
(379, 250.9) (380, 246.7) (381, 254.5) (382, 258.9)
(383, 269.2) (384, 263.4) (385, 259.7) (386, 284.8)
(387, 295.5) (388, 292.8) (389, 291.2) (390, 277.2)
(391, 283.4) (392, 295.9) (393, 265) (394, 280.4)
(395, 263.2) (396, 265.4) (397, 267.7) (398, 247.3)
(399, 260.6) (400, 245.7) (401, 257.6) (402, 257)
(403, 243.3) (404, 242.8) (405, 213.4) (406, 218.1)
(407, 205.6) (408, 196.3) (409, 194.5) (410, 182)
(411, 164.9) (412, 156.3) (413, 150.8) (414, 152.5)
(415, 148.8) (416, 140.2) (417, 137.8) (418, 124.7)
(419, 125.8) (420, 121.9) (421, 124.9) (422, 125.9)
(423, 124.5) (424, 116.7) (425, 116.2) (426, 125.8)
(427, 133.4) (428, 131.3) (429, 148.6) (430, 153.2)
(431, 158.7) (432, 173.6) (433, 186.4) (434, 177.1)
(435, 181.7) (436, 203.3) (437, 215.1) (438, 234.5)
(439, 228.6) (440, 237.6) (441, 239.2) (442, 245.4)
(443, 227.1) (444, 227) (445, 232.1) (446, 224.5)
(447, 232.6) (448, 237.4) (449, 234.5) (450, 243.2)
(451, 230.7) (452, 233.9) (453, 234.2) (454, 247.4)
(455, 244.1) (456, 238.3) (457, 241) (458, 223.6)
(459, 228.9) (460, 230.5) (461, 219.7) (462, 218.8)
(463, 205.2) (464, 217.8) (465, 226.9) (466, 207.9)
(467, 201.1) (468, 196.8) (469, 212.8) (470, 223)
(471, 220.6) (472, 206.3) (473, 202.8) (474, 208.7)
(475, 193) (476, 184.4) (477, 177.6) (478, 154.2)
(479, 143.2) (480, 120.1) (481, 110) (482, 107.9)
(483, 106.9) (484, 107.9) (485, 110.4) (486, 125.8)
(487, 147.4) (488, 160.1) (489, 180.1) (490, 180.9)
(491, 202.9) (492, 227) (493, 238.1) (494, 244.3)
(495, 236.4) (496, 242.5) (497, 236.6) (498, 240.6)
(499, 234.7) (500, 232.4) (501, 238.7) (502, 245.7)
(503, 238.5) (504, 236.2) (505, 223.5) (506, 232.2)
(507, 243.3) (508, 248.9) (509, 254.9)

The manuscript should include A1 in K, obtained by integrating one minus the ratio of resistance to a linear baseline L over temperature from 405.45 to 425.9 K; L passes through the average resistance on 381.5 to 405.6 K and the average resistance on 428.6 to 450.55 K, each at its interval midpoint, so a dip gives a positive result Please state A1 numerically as 7.6 K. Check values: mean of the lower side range 266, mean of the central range 151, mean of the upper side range 211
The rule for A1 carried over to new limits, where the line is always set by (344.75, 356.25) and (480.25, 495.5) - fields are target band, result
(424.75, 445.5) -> 0.5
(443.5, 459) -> -4.1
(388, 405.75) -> -3.7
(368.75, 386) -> -1.4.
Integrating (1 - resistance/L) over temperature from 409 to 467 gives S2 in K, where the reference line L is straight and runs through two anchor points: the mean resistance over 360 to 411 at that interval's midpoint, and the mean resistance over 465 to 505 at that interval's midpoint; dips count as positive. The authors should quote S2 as 6.4 K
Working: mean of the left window 244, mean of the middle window 191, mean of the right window 193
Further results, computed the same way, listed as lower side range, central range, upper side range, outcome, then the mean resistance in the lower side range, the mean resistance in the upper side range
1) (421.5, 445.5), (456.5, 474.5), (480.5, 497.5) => -3.96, 181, 174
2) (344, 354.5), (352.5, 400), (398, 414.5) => -4.50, 245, 210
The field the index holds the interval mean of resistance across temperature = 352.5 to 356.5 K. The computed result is 245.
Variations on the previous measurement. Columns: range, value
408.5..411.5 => 180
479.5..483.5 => 111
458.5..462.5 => 224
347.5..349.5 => 238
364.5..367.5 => 216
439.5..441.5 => 238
